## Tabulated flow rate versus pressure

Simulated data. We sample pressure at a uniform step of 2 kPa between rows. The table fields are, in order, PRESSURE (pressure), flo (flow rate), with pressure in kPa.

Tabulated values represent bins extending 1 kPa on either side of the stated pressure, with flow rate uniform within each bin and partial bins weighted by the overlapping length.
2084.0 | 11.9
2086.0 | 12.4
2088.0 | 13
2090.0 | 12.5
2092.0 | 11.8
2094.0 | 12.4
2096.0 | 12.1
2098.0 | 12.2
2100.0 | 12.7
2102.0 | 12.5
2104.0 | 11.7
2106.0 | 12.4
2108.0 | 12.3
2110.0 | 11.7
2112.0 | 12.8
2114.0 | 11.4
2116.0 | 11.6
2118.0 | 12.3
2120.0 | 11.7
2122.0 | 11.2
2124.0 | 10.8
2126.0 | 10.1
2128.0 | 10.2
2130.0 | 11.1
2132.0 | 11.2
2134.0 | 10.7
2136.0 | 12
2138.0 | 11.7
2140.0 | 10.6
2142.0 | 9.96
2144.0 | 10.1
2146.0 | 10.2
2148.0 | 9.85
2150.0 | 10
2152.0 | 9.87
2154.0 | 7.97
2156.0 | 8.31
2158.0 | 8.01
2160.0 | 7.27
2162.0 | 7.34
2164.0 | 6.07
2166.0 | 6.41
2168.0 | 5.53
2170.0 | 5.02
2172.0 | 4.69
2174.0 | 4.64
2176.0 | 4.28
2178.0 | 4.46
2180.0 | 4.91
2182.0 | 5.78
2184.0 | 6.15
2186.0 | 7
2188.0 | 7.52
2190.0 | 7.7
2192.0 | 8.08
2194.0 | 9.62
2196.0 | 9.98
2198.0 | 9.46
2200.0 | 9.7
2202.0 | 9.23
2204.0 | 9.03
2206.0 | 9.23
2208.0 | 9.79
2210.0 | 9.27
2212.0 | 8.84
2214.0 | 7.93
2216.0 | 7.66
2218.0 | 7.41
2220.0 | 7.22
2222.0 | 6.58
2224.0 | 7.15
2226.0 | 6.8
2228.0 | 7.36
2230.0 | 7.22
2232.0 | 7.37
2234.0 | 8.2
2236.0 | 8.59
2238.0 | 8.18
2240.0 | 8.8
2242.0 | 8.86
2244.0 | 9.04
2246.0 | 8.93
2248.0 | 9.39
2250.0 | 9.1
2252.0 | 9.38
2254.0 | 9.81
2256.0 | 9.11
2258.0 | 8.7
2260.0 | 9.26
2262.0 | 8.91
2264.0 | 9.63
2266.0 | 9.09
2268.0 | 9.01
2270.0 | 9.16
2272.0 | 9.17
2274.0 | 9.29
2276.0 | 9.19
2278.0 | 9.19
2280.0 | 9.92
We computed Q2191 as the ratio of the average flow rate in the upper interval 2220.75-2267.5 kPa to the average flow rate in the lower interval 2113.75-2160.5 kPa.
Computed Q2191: 0.8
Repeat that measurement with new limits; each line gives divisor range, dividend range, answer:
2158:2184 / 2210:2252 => 1.43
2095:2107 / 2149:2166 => 0.65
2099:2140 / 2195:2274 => 0.75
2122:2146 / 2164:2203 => 0.63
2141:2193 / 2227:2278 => 1.23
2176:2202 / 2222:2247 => 1.07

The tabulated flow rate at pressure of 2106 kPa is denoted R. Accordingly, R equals 12.4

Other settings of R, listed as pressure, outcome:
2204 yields 9.03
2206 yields 9.23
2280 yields 9.92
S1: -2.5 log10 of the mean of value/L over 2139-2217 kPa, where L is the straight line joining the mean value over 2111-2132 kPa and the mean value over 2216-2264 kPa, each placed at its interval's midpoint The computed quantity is 0.24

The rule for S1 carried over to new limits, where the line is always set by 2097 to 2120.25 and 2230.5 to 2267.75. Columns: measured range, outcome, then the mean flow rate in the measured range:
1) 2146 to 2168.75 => 0.35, 8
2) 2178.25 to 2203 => 0.29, 7.82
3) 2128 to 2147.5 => 0.07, 10.8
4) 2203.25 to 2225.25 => 0.19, 8.17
